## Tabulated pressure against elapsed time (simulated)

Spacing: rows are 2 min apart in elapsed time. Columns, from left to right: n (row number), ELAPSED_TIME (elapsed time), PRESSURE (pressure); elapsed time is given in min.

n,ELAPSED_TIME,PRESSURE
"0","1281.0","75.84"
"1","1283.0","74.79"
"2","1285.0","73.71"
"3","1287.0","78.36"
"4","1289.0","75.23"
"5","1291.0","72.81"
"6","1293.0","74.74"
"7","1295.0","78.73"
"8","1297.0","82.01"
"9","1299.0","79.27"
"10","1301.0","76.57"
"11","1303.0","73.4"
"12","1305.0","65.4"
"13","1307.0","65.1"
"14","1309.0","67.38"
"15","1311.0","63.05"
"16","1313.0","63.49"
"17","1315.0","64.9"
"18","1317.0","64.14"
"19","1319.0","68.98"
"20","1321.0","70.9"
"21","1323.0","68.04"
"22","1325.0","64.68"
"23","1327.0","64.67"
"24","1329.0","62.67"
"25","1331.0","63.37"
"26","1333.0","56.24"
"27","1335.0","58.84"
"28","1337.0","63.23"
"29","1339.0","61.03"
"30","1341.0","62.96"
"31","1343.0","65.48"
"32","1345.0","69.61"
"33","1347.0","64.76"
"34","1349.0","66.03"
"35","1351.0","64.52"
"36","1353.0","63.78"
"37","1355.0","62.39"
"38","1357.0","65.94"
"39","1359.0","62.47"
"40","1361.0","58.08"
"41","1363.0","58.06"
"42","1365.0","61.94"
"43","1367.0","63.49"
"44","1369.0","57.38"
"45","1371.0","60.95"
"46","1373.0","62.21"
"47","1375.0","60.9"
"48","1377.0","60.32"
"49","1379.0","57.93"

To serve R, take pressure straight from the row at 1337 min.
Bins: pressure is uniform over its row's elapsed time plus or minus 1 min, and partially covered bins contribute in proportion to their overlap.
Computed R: 63.23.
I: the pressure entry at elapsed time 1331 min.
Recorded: 63.37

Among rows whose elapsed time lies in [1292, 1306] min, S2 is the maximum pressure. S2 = 82.01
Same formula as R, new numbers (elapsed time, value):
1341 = 62.96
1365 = 61.94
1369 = 57.38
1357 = 65.94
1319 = 68.98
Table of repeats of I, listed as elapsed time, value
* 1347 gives 64.76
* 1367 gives 63.49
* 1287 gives 78.36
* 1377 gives 60.32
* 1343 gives 65.48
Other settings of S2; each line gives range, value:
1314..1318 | 64.9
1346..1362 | 66.03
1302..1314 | 73.4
